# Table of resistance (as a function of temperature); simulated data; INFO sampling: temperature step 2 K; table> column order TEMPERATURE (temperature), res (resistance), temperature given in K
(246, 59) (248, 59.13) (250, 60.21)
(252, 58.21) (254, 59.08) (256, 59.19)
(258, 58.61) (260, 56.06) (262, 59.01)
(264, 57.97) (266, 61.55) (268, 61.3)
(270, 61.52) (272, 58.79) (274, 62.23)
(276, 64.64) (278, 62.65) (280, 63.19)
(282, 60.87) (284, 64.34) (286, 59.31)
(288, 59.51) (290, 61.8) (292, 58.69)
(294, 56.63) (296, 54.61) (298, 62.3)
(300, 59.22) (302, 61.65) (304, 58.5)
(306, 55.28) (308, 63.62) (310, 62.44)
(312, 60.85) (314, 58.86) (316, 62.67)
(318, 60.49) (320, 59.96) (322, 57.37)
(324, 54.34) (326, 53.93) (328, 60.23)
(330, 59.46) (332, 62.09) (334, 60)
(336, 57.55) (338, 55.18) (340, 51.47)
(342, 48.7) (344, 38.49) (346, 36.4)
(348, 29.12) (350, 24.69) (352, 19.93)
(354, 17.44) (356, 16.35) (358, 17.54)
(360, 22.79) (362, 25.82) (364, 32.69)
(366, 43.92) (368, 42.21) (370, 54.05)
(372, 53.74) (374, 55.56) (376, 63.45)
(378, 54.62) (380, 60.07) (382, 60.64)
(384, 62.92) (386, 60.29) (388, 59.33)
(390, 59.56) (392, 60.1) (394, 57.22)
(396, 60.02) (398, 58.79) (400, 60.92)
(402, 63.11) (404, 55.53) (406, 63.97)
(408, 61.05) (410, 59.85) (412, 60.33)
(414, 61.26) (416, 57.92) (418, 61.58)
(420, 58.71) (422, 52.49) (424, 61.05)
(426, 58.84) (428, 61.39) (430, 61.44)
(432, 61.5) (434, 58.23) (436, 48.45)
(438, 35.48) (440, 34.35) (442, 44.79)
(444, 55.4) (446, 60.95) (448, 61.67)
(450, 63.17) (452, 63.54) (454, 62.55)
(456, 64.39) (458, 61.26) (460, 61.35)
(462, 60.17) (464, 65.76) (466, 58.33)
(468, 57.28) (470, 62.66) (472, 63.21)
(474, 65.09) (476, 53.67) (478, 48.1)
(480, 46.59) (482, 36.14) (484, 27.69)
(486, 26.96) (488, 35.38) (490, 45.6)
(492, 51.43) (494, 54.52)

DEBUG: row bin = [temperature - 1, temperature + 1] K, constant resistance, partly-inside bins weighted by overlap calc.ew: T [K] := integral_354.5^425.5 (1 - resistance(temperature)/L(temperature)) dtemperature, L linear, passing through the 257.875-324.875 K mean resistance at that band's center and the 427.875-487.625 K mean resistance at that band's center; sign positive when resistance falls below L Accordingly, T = 4.36 K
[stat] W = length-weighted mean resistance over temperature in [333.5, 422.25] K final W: 49.6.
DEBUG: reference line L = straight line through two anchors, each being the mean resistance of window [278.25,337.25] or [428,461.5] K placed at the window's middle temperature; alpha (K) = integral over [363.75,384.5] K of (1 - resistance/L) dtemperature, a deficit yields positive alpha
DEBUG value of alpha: 1.6 K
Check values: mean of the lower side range 59.7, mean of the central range 53.6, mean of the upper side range 56.4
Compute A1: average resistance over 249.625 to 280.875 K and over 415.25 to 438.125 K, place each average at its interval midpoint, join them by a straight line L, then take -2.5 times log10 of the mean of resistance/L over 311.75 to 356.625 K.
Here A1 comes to 0.222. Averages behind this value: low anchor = 60.3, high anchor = 57.2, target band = 48.1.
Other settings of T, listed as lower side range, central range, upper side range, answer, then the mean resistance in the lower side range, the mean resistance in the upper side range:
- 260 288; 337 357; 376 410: 8.8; 61.1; 60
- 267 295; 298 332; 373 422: 0.7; 61.1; 59.7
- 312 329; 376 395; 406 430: -0.1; 58.6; 59.8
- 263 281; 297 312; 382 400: 0.2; 61.5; 59.9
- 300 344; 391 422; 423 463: -1.4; 57.9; 57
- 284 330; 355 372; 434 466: 7.3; 59.3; 56.3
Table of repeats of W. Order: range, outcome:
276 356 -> 53.9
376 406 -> 59.8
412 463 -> 57.3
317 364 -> 42.8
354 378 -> 38.7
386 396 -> 59.3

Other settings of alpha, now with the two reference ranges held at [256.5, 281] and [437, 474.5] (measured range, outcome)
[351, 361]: 6.83 K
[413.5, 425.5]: -0.07 K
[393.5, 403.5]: -0.21 K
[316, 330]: 0.38 K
